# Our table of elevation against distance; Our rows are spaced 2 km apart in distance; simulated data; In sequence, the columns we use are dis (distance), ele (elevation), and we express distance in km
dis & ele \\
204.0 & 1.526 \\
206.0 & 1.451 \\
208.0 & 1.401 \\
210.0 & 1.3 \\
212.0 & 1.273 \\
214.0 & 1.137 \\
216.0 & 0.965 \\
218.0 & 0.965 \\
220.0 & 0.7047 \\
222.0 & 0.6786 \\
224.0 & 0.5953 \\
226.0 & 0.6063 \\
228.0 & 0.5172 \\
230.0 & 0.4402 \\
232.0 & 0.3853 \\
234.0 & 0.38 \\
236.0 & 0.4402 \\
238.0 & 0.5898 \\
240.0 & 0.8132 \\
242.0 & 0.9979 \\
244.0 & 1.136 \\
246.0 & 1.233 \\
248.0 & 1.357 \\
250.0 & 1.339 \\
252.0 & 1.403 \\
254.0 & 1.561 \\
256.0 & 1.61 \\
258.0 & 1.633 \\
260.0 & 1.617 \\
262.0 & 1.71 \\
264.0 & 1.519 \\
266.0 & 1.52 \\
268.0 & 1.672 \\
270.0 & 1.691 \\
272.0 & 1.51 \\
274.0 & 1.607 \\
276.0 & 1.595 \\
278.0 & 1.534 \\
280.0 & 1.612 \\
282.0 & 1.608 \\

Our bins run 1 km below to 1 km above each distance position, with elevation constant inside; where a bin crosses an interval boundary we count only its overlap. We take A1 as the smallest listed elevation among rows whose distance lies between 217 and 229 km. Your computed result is 0.5172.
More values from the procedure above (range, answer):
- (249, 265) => 1.339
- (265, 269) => 1.52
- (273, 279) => 1.534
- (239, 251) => 0.8132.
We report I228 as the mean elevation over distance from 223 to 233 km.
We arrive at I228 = 0.509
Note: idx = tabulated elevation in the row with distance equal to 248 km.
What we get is 1.357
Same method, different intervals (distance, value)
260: 1.617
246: 1.233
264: 1.519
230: 0.4402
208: 1.401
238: 0.5898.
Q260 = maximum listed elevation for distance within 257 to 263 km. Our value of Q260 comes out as 1.71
